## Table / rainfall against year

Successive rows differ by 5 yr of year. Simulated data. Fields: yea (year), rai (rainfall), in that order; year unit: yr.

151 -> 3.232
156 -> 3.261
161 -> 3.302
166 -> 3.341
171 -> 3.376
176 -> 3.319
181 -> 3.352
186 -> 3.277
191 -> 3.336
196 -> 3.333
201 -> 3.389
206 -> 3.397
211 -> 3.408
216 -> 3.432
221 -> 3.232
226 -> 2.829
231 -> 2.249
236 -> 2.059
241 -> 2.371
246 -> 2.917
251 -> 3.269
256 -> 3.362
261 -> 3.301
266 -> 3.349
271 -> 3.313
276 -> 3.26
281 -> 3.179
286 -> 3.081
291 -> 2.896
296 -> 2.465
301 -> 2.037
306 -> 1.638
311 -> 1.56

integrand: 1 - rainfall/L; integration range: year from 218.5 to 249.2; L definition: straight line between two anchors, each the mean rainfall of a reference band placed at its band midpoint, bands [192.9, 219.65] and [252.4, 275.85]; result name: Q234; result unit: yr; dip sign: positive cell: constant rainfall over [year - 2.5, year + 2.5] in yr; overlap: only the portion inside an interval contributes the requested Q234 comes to 6.7 yr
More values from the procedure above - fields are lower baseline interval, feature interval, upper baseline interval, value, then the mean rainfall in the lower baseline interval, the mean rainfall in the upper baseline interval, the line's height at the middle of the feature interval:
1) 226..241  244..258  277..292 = -3.3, 2.3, 3.09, 2.57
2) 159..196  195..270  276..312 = -3.2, 3.33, 2.5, 2.94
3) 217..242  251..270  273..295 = -3.0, 2.61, 3.07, 2.87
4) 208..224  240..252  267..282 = 1.6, 3.34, 3.27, 3.3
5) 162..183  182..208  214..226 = -0.5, 3.34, 3.22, 3.29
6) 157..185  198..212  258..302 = -0.7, 3.33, 3.02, 3.23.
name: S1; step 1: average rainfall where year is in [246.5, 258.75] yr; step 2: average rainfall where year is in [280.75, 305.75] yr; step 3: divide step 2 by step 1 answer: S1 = 0.80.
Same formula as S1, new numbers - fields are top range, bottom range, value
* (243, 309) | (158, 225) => 0.87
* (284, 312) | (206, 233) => 0.75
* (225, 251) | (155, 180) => 0.76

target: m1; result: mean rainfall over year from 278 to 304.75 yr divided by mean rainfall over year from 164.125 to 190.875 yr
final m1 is 0.81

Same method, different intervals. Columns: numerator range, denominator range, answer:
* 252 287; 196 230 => 1.01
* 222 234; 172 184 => 0.78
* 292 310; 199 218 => 0.61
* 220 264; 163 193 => 0.85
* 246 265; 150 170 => 0.99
